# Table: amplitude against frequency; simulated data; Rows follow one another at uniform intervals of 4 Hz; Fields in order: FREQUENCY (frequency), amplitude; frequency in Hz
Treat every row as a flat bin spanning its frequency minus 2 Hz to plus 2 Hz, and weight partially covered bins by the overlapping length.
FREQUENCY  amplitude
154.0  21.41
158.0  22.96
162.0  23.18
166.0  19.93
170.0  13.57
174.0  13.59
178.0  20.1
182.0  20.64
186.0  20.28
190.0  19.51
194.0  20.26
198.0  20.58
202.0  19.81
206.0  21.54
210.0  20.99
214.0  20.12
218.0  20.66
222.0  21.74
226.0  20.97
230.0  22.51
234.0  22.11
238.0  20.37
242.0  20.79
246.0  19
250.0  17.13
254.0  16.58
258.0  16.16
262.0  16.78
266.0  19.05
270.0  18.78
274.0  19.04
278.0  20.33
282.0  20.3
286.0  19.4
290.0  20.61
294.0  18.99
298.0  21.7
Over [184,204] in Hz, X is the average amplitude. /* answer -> 20.1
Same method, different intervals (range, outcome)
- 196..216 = 20.6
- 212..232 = 21.2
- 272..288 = 19.8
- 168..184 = 17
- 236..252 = 19.3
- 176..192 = 20.1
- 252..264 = 16.5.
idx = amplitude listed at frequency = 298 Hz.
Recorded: 21.7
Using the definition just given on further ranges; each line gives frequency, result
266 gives 19.05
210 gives 20.99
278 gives 20.33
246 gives 19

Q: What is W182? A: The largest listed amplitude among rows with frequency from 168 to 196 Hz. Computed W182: 20.64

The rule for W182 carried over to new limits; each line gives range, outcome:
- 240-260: 20.79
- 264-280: 20.33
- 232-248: 22.11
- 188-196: 20.26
